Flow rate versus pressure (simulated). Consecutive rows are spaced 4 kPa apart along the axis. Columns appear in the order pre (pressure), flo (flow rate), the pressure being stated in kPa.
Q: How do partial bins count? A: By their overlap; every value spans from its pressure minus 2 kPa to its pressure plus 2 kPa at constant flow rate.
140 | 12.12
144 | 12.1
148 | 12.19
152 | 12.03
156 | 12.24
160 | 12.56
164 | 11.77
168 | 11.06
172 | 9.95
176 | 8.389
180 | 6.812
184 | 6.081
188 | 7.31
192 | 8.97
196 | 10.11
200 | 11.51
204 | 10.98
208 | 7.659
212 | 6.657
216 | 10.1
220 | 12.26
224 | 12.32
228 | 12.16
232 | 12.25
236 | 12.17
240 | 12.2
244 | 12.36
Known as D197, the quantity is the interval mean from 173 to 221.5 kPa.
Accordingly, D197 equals 8.89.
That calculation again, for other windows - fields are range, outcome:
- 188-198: 9.09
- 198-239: 10.8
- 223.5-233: 12.2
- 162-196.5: 8.89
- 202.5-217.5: 8.74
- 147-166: 12.2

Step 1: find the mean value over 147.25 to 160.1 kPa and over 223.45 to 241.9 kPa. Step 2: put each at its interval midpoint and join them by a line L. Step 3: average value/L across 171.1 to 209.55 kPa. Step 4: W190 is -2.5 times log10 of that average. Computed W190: 0.36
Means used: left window 12.2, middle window 8.76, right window 12.2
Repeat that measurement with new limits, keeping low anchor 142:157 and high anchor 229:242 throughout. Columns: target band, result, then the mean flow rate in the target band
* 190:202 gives 0.19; 10.2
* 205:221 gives 0.32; 9.09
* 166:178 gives 0.23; 9.8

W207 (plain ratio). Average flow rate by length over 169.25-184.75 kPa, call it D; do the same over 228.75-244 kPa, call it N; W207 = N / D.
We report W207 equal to 1.5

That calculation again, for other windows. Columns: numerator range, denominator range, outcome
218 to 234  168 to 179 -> 1.32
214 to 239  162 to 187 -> 1.33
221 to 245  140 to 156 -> 1.01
